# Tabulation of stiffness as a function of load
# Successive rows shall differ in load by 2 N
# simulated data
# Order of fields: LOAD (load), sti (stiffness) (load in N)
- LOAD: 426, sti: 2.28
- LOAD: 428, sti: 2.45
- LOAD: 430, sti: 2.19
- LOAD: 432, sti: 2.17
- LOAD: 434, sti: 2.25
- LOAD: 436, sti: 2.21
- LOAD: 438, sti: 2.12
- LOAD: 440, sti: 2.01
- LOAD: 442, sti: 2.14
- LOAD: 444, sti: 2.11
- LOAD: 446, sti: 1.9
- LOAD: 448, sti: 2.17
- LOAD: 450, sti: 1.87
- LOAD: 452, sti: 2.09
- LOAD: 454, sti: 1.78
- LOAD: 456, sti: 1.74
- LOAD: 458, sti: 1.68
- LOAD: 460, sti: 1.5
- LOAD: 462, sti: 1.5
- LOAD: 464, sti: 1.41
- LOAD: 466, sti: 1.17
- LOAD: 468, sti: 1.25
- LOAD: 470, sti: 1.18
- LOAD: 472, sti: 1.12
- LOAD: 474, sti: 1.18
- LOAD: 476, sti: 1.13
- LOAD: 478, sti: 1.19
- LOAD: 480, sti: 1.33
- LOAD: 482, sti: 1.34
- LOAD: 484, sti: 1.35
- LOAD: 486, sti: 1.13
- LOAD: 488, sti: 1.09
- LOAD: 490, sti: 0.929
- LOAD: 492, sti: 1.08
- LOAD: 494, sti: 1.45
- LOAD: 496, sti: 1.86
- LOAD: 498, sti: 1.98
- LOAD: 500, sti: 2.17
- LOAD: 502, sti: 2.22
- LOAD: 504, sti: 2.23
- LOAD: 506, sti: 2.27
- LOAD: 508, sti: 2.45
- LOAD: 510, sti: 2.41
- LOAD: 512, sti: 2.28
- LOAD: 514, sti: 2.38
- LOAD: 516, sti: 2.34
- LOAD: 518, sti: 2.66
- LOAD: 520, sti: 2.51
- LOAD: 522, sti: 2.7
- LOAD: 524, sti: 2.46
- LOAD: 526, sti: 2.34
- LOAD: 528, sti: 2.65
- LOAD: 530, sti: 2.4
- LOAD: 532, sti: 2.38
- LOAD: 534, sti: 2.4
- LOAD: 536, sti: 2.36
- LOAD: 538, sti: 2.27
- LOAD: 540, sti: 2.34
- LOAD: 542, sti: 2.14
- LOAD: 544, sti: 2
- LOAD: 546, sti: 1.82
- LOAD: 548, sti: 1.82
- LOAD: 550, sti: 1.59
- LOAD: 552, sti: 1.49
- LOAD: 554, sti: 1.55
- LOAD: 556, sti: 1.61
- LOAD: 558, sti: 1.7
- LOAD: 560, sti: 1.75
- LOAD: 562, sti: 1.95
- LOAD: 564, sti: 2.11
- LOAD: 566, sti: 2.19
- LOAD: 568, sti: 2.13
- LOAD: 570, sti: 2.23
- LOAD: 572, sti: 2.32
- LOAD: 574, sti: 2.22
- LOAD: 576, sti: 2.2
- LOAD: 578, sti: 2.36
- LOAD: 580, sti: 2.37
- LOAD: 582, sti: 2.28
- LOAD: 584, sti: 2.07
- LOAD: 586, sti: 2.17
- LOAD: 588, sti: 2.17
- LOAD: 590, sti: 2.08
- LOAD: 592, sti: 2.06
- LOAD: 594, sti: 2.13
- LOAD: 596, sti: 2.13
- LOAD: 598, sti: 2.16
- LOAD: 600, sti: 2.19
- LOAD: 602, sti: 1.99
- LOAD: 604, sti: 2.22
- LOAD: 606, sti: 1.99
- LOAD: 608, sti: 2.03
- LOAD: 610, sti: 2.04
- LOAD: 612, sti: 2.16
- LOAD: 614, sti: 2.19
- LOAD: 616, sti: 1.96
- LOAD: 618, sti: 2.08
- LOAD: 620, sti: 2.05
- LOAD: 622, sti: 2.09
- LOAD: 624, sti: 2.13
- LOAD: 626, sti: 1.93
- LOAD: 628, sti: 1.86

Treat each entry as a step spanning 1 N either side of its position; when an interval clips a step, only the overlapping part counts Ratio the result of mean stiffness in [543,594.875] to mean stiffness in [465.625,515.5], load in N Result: 1.2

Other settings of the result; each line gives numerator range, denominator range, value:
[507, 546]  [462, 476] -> 1.93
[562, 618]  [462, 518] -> 1.31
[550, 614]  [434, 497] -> 1.32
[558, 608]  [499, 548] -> 0.92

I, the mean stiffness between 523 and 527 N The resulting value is 2.4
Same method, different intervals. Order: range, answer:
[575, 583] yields 2.3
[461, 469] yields 1.33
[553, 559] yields 1.62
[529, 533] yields 2.39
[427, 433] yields 2.27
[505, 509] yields 2.36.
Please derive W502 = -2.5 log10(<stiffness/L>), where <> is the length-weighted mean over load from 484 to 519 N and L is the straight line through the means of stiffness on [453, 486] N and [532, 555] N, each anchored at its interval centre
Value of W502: -0.16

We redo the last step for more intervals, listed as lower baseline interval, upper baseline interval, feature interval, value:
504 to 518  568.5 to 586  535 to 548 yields 0.09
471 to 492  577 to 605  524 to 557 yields -0.23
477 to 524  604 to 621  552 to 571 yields 0.06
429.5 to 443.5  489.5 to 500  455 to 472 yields 0.31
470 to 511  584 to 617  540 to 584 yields -0.04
